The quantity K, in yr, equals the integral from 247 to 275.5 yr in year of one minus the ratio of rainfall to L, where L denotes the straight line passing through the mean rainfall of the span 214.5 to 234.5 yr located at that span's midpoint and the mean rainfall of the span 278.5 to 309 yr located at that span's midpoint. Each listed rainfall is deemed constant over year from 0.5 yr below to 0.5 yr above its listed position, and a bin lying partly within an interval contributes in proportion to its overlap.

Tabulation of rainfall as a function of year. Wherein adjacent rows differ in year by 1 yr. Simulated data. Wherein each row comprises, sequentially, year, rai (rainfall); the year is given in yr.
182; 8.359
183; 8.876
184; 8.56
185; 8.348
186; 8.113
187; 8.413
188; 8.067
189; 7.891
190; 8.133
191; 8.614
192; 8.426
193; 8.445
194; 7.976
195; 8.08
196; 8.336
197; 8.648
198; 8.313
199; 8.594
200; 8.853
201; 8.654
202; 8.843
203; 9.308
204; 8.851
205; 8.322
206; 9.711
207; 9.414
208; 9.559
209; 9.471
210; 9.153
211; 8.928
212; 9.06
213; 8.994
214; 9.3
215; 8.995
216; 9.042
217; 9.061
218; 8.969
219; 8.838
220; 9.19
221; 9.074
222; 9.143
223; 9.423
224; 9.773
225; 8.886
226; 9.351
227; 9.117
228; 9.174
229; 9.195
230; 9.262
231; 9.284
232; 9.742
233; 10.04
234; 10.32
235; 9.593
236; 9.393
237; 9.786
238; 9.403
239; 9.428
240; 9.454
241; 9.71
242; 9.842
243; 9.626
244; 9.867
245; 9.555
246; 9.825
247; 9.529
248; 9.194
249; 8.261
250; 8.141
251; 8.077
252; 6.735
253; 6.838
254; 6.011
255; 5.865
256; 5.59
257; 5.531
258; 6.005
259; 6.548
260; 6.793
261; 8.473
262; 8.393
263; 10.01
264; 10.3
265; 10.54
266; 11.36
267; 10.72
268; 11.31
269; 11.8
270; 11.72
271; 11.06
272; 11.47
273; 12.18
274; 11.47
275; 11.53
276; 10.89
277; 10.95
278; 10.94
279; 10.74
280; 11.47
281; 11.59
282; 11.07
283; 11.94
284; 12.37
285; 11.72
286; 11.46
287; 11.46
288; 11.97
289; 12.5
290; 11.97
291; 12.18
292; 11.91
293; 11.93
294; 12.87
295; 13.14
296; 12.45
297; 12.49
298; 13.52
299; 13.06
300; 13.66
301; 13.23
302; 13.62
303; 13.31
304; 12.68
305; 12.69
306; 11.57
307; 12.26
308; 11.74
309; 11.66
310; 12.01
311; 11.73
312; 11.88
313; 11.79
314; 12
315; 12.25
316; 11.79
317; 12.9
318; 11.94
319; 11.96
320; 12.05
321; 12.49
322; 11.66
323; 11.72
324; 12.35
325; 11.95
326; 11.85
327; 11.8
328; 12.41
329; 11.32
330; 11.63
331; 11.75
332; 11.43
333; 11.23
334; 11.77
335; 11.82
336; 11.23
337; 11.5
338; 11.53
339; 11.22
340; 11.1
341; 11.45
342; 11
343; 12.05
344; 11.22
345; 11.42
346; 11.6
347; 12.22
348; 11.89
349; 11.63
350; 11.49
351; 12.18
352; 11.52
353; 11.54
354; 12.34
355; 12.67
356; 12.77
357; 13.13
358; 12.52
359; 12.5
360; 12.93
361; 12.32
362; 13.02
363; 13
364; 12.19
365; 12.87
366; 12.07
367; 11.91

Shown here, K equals 5.0 yr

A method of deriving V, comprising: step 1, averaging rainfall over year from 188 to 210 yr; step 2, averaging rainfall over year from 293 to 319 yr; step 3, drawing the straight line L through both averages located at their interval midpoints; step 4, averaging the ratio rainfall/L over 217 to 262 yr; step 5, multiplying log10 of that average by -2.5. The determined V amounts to 0.16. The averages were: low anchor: 8.68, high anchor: 12.5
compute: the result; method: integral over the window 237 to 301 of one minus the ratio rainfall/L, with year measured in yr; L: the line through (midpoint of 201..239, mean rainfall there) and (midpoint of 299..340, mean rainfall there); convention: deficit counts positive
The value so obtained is 2.22 yr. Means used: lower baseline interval 9.26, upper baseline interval 12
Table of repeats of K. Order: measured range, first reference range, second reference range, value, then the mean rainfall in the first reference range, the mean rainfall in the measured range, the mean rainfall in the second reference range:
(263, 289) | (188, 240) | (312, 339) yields -1.86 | 9.04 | 11.4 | 11.8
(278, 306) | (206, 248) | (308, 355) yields -3.64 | 9.39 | 12.3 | 11.8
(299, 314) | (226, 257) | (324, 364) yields -2.31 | 8.82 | 12.4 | 11.9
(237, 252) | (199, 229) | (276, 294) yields 1.45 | 9.11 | 9.21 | 11.7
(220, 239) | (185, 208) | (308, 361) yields -0.16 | 8.56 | 9.44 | 11.9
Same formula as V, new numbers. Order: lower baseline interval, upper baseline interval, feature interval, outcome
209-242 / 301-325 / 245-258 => 0.330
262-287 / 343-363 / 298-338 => -0.033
